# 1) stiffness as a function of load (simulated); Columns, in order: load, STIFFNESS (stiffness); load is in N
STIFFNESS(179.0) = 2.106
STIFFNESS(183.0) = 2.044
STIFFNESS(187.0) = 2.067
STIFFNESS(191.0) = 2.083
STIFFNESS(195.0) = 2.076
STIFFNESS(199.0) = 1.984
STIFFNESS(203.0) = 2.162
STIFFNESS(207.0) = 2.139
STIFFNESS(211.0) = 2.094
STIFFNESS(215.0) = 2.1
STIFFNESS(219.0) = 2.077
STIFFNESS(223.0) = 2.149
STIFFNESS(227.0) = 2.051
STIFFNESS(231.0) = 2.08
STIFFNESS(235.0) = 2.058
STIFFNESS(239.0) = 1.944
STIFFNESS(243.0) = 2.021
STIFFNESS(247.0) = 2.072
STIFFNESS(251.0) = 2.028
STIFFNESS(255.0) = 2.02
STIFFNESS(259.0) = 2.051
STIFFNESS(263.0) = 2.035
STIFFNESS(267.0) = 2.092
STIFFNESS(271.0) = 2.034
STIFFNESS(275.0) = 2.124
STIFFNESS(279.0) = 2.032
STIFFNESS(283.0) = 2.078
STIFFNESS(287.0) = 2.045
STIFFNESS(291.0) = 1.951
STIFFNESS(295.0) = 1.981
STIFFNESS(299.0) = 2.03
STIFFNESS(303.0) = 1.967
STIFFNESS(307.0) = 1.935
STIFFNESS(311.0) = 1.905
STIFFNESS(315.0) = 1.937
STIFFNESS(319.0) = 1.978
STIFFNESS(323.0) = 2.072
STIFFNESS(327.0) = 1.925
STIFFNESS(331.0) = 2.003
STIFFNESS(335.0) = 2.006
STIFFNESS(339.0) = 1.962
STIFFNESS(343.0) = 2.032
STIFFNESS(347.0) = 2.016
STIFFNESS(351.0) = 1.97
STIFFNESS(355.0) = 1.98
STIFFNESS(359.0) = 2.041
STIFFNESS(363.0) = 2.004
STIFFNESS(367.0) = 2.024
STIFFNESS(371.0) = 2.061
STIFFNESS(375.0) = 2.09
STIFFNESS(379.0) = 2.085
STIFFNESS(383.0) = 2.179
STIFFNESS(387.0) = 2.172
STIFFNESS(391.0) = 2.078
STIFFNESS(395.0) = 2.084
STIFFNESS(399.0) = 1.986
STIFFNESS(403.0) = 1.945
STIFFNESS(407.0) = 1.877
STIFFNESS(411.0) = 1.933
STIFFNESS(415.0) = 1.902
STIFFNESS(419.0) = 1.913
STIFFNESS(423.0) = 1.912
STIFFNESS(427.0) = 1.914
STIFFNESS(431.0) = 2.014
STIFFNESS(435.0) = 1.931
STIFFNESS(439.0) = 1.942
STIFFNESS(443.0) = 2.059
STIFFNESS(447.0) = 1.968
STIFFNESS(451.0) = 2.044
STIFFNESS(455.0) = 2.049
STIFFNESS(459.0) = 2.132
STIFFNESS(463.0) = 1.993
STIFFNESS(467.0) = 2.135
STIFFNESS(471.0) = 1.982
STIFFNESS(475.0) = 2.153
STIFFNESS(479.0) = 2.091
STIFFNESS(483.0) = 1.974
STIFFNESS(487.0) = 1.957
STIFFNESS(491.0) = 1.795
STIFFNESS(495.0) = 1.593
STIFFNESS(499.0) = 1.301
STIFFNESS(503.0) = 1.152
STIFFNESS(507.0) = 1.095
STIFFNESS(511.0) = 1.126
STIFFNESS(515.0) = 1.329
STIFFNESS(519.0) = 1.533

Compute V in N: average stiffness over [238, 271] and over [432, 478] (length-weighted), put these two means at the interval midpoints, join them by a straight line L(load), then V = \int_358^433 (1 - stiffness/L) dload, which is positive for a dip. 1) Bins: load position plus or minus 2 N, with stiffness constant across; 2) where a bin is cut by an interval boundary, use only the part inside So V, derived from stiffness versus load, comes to 0.9 N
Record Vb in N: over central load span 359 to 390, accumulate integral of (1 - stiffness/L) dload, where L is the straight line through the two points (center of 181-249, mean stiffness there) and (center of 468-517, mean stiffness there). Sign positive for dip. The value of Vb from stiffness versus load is -4.5 N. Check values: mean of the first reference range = 2.07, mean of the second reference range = 1.64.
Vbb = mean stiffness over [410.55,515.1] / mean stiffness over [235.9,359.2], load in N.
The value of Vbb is 0.91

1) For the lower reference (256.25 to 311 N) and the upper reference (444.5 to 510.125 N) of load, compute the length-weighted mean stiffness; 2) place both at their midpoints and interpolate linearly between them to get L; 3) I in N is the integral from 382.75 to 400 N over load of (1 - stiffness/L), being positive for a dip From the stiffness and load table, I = -1.7 N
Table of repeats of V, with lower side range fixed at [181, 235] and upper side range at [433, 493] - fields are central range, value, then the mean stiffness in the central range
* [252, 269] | 0.2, 2.05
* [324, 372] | 1.0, 2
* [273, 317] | 1.3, 2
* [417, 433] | 0.7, 1.94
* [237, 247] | 0.4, 2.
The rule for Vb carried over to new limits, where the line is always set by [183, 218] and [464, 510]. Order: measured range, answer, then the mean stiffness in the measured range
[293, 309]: -0.11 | 1.98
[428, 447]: -1.91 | 1.98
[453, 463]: -1.67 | 2.07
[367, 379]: -1.22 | 2.07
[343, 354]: -0.53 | 2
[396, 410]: -0.80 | 1.95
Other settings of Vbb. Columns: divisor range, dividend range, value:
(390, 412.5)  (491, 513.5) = 0.66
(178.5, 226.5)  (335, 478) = 0.97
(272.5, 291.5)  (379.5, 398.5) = 1.03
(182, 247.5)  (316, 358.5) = 0.96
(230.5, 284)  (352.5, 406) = 1.00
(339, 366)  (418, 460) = 0.99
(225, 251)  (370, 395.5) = 1.04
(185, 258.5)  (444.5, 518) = 0.86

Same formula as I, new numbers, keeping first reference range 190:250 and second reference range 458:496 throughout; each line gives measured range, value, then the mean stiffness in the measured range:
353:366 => 0.1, 2.01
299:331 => 1.2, 1.97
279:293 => 0.2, 2.03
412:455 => 0.8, 1.96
